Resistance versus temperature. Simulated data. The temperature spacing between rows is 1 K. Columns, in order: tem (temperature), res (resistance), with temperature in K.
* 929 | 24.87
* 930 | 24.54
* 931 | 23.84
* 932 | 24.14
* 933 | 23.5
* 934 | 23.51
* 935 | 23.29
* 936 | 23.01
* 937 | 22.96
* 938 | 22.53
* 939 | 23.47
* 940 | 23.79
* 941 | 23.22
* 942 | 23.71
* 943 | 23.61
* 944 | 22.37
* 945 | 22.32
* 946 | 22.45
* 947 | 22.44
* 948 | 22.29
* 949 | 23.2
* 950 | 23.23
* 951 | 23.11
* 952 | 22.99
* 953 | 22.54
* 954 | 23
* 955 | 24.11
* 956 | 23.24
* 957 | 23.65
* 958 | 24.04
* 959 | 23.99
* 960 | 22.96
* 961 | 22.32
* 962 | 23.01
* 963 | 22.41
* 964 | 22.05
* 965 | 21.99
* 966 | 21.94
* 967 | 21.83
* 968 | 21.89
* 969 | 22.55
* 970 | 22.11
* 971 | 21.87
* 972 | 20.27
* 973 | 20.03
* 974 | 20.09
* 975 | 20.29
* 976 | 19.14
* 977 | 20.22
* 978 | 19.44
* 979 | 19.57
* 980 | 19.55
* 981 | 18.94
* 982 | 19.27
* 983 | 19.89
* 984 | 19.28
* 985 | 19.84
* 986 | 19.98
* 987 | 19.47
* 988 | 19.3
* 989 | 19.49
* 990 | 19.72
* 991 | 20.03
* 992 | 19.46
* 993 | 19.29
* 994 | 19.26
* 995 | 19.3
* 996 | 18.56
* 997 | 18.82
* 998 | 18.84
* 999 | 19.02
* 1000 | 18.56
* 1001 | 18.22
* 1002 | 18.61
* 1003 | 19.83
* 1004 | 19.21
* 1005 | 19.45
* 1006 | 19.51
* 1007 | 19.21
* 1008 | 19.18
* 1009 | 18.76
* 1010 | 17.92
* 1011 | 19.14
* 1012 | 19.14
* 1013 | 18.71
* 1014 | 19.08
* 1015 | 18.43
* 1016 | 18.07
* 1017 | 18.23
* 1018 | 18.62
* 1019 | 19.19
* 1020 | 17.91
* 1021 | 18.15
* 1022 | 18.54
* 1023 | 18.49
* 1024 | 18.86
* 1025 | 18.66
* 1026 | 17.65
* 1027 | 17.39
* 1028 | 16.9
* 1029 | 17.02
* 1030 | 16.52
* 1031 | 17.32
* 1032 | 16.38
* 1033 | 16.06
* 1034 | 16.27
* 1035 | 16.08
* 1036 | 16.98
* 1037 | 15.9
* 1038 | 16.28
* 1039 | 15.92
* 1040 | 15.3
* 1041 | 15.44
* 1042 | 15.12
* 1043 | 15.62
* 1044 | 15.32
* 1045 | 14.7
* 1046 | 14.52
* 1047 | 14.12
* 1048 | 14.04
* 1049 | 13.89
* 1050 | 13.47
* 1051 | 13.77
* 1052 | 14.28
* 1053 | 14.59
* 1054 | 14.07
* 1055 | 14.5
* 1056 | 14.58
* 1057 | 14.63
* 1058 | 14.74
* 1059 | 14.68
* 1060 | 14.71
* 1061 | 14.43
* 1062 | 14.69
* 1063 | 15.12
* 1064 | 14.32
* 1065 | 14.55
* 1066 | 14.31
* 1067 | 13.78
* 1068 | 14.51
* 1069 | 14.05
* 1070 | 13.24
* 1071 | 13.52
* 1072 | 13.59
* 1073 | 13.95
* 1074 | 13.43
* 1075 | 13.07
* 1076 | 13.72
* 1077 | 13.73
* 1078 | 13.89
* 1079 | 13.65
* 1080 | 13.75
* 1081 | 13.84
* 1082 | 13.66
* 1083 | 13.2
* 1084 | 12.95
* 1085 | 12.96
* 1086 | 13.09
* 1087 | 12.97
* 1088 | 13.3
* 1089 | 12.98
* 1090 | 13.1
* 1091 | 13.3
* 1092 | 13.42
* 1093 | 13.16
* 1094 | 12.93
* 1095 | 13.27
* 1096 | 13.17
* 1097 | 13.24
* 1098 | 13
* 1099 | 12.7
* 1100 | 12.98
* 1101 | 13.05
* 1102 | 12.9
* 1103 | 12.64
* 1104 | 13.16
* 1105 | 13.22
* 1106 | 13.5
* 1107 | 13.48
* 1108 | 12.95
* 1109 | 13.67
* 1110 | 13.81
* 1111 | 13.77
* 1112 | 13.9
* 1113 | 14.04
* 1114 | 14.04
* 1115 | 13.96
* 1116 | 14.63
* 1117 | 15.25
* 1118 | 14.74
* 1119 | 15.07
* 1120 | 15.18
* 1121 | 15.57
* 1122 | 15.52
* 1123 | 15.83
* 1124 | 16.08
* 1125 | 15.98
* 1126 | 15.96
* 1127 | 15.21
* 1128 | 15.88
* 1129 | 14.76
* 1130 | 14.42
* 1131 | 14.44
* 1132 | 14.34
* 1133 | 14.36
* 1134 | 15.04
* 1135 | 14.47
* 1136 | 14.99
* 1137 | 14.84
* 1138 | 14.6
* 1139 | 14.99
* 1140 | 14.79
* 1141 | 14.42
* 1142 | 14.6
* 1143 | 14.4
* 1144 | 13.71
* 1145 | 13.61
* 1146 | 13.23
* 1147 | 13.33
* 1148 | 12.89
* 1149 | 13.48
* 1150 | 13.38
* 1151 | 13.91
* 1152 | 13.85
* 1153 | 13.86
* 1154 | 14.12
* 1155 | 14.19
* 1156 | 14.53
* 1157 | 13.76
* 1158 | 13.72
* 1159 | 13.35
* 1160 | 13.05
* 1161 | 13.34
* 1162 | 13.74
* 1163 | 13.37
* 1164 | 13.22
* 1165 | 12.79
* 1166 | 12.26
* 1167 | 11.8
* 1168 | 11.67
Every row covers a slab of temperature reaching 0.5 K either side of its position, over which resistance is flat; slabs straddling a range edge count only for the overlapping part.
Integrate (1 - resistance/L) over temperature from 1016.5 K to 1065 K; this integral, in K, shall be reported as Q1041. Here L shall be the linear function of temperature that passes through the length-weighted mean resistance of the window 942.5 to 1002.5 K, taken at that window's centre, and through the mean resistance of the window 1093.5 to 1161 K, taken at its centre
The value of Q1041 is 5.7 K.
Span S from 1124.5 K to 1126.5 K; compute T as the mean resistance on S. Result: 16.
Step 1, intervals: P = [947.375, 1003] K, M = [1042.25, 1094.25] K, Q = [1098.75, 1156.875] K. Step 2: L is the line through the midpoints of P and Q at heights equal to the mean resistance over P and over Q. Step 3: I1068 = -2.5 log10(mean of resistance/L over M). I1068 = 0.20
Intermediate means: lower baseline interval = 20.9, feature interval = 13.9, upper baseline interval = 14.2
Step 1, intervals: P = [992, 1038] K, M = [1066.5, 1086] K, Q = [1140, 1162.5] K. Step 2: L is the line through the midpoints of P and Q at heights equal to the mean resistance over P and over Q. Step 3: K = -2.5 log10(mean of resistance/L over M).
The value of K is 0.19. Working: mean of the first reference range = 18.2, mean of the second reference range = 13.8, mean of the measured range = 13.6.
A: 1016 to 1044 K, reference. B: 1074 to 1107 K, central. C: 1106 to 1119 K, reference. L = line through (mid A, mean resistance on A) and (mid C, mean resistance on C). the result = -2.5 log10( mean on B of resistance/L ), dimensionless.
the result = 0.12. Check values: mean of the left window 17.1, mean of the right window 14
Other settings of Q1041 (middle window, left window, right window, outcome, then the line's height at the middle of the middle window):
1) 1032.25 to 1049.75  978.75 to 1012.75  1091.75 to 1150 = 2.03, 17.4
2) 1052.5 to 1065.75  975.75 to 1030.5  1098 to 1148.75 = 1.71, 16.7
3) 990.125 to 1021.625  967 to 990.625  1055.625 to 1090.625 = -1.01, 18.3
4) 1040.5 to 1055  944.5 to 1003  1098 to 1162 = 2.65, 17.7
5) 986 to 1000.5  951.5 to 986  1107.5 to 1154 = 0.82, 20.4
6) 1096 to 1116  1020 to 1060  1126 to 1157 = 1.94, 14.8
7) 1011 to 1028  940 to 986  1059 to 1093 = -0.61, 17.8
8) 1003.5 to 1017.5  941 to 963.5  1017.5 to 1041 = -0.18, 18.6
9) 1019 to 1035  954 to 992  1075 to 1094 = -0.13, 17.3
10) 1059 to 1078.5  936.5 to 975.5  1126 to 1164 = 3.89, 17.5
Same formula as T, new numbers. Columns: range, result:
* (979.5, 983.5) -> 19.4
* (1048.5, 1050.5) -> 13.7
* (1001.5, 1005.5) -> 19.3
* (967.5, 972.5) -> 21.7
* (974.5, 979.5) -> 19.7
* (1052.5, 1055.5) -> 14.4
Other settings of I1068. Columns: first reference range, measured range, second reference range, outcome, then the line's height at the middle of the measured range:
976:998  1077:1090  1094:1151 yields 0.175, 15.7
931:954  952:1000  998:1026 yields 0.011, 21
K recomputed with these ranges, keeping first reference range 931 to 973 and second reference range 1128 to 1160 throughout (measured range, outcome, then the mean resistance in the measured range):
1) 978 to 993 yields 0.094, 19.5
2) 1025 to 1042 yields 0.163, 16.5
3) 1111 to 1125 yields 0.029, 14.9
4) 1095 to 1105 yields 0.234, 13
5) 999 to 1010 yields 0.080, 19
